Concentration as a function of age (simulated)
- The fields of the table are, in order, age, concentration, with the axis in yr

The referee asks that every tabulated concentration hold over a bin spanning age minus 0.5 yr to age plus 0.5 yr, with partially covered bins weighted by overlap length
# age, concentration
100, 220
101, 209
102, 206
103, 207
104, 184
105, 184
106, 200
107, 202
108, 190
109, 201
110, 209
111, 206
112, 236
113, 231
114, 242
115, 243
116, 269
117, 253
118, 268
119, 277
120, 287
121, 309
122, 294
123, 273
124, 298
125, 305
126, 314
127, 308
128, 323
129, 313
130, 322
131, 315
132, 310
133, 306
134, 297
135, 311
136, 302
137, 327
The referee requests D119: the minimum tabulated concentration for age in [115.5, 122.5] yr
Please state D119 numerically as 253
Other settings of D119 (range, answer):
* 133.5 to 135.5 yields 297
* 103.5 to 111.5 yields 184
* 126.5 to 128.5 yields 308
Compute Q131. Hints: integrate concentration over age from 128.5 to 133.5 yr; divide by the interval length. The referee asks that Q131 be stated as 313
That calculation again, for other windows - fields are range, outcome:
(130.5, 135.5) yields 308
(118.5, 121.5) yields 291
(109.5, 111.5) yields 208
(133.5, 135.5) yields 304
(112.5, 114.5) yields 236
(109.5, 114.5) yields 225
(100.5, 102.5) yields 208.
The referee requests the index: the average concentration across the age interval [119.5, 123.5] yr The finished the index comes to 291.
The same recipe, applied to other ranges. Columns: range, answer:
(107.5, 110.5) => 200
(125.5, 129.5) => 314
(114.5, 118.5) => 258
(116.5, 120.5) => 271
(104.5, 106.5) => 192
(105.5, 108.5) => 197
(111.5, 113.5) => 234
